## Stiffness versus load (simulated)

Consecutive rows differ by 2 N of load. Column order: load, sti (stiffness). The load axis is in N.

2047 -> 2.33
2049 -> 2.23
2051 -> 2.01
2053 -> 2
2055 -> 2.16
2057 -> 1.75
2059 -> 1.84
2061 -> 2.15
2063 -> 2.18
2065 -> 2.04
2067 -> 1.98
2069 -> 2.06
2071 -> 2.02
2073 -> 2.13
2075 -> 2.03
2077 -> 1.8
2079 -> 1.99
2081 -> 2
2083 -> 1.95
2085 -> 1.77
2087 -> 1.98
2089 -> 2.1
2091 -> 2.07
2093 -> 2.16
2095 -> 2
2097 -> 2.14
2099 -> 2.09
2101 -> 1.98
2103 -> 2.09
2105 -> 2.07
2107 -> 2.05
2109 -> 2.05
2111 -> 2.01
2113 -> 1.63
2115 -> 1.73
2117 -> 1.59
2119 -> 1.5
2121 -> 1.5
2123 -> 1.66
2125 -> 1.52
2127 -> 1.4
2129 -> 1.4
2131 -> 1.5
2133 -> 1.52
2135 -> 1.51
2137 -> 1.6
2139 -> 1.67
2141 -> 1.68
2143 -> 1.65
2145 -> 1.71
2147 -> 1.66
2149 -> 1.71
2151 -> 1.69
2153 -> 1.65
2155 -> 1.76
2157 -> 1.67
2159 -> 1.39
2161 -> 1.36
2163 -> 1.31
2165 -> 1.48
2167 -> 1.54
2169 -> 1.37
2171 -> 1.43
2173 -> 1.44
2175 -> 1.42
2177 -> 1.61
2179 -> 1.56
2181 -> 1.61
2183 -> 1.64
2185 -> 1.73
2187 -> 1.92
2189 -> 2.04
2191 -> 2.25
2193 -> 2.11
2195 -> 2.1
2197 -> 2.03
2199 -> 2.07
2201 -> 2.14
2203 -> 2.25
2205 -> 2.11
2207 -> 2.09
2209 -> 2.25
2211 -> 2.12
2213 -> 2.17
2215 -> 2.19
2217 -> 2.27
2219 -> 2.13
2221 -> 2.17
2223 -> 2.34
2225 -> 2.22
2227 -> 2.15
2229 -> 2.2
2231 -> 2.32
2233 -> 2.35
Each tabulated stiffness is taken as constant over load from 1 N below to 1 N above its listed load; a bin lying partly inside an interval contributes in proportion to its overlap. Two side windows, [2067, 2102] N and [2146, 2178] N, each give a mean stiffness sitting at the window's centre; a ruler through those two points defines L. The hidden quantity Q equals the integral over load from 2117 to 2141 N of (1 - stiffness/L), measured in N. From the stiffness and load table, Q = 2.8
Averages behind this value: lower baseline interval 2.01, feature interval 1.53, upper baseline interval 1.53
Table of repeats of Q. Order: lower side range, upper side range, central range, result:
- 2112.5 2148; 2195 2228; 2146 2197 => 5.8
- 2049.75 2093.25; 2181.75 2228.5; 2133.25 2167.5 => 7.9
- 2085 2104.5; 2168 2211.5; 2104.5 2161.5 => 9.6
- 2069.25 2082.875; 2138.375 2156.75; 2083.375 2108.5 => -1.7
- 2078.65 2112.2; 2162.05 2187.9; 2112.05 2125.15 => 2.0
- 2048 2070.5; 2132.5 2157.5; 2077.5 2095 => -0.7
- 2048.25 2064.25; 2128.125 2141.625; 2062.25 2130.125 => -4.0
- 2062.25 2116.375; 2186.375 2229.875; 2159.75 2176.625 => 5.4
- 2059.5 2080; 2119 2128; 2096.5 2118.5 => -3.4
